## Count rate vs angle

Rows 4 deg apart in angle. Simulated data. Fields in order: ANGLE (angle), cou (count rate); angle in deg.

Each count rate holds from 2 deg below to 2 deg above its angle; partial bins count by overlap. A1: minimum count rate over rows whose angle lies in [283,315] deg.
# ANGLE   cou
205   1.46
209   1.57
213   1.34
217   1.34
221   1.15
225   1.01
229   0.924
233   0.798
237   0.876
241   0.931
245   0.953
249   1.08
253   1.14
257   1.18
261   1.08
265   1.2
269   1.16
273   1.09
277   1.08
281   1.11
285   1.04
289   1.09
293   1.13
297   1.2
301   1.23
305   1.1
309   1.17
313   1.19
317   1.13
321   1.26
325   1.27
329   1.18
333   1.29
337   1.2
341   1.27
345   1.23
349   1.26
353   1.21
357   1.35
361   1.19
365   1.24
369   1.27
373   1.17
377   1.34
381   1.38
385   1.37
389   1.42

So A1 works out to 1.04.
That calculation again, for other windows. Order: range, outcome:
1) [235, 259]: 0.876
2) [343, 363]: 1.19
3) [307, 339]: 1.13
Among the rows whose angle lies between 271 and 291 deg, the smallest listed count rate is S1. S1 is 1.04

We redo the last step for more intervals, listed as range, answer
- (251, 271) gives 1.08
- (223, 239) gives 0.798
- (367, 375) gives 1.17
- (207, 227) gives 1.01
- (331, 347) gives 1.2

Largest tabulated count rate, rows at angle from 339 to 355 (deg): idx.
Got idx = 1.27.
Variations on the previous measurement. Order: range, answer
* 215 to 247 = 1.34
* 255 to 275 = 1.2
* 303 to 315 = 1.19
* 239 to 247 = 0.953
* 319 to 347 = 1.29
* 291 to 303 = 1.23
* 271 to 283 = 1.11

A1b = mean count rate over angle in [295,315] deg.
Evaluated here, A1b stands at 1.18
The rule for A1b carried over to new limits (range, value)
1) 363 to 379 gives 1.25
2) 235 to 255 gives 0.996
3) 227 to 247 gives 0.896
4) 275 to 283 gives 1.1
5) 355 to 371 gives 1.26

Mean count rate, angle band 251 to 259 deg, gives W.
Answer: 1.16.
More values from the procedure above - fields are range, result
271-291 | 1.08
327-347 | 1.23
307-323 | 1.19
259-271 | 1.15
